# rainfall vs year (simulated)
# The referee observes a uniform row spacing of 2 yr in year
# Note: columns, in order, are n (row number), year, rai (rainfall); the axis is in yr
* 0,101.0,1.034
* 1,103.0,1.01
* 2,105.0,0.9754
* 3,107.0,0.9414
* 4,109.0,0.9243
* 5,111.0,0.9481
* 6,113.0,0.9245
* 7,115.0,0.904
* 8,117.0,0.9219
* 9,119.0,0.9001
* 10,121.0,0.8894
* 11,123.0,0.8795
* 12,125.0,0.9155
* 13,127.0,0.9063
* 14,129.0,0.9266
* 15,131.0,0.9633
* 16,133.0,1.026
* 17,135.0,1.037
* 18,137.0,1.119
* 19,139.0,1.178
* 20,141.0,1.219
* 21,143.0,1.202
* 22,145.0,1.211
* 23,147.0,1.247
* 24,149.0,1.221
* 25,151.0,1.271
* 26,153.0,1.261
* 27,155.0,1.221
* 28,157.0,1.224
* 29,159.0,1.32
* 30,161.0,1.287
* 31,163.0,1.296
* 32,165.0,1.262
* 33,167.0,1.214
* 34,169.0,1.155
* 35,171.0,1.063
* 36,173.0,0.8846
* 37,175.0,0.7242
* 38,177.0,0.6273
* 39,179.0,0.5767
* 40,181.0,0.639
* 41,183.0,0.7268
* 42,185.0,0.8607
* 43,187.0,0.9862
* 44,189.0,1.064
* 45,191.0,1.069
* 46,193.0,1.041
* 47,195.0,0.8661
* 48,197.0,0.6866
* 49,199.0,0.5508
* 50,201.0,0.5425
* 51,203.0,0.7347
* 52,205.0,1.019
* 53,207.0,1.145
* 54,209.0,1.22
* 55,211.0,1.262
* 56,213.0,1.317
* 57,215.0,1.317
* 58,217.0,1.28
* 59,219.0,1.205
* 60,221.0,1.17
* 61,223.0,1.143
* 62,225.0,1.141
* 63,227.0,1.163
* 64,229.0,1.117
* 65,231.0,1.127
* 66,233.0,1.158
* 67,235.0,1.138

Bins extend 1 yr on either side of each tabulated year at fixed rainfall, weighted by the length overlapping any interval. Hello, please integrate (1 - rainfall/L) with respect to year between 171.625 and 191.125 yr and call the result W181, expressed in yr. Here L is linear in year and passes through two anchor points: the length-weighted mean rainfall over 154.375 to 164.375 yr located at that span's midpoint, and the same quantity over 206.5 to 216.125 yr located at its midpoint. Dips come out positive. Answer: 7.0 yr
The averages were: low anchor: 1.27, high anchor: 1.26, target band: 0.809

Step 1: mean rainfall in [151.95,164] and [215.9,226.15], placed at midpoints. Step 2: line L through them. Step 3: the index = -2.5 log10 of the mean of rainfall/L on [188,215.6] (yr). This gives 0.23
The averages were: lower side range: 1.27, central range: 0.983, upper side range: 1.19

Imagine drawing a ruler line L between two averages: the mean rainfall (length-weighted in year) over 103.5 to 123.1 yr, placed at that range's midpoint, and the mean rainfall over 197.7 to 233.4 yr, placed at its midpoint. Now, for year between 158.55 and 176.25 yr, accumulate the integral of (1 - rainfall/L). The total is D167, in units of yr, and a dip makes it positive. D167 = -2.0 yr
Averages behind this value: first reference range 0.925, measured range 1.12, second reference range 1.09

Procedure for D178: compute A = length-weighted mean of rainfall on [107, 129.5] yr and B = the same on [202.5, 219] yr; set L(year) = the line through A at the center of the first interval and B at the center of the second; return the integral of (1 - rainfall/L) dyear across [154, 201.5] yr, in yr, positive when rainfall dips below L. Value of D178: 5.2 yr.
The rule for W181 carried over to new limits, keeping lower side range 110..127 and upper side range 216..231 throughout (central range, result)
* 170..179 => 2.15 yr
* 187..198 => 1.45 yr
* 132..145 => -2.38 yr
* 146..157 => -2.77 yr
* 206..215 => -0.84 yr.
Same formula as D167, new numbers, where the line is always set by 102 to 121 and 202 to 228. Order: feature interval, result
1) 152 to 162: -2.19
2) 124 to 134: 0.28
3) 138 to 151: -2.69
